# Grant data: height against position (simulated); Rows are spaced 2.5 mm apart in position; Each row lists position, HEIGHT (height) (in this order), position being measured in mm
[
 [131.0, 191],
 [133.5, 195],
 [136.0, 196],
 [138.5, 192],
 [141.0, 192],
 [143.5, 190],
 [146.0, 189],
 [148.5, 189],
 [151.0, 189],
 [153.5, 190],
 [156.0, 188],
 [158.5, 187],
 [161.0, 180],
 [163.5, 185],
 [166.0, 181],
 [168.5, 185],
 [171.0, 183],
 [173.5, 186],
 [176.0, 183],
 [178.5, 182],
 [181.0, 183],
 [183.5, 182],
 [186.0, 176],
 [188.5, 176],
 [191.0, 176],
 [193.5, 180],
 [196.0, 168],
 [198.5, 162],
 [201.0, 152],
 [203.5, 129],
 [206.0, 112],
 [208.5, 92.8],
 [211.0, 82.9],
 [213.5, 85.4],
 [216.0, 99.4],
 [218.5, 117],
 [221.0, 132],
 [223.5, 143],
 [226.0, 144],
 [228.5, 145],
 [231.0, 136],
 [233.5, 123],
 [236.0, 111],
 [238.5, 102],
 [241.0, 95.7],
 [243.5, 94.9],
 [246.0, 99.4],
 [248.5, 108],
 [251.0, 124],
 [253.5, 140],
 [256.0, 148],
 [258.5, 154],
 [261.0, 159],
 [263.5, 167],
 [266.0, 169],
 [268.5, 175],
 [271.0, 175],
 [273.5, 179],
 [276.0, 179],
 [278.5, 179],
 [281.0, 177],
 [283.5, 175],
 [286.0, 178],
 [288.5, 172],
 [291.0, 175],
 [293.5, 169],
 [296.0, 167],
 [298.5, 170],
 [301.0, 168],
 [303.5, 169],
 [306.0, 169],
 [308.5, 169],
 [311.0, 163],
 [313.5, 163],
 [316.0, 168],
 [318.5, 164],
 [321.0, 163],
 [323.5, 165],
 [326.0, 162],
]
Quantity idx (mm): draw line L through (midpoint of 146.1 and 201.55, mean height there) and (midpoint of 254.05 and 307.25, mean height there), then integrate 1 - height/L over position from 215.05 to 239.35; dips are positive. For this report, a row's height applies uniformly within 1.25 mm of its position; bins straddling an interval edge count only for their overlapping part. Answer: 6.8 mm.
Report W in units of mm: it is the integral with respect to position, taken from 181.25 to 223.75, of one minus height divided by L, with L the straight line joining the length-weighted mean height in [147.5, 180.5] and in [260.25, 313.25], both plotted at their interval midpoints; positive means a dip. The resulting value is 9.6 mm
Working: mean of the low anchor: 185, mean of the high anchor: 172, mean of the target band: 140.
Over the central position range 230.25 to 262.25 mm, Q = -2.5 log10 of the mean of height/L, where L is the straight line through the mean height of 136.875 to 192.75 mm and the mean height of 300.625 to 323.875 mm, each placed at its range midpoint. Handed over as 0.38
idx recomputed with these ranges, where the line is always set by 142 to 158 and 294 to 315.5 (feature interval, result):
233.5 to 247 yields 5.6 mm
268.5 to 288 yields -0.7 mm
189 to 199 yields 0.6 mm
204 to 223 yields 7.9 mm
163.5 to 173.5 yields 0.2 mm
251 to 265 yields 1.8 mm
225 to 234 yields 2.0 mm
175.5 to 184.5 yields 0.1 mm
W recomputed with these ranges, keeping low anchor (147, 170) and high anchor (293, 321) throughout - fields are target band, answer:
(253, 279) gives 0.9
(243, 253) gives 3.7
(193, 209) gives 3.4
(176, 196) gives 0.4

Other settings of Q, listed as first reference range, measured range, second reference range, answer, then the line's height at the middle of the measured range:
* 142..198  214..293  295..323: 0.20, 173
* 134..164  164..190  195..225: -0.15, 159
